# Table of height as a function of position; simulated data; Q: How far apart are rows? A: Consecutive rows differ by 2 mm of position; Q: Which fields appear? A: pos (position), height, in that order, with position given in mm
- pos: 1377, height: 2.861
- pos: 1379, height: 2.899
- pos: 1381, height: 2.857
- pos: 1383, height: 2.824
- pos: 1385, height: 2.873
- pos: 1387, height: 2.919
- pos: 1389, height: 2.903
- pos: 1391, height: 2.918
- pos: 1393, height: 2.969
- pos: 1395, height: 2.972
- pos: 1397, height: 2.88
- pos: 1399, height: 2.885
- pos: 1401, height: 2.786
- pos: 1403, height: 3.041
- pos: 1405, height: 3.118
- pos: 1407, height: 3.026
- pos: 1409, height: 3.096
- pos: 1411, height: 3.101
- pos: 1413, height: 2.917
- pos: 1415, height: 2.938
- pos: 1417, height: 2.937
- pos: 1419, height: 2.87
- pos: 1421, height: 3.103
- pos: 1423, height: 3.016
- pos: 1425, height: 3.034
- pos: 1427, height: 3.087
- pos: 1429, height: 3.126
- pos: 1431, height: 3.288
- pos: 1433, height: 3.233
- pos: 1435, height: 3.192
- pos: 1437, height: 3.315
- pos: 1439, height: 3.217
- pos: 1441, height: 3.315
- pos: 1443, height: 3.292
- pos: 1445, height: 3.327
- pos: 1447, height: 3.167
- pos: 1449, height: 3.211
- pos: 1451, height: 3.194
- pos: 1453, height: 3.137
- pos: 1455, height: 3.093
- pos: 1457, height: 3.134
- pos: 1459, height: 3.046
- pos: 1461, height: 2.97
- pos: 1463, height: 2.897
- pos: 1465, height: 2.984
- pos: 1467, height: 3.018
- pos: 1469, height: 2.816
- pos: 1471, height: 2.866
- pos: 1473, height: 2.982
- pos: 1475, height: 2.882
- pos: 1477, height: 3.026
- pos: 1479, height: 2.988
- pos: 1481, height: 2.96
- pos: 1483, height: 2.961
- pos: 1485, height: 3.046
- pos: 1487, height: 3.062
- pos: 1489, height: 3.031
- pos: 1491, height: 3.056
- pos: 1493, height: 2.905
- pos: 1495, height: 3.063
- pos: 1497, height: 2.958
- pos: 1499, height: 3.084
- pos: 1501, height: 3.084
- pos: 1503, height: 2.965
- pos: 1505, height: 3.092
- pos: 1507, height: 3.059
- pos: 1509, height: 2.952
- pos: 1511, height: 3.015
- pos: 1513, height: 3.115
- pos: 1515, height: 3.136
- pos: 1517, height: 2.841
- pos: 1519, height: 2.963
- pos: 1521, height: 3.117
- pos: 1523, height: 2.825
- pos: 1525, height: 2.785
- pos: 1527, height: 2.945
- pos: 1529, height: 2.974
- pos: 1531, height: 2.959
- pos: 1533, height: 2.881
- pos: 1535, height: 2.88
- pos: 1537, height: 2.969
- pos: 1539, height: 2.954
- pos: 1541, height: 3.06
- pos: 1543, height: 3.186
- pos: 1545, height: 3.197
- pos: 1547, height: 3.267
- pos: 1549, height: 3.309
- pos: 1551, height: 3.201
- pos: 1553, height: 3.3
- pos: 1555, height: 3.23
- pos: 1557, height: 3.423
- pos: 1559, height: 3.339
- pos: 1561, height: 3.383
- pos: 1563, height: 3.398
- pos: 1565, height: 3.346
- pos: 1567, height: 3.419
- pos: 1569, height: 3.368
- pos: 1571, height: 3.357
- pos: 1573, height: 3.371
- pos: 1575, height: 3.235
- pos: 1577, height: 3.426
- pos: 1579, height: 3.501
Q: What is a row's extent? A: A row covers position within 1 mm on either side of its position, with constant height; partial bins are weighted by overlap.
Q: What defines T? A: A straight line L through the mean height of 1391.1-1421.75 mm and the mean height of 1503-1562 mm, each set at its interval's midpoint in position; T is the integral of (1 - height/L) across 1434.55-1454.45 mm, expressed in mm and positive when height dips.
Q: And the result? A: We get -1.5 mm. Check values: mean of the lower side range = 2.97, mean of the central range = 3.23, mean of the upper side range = 3.08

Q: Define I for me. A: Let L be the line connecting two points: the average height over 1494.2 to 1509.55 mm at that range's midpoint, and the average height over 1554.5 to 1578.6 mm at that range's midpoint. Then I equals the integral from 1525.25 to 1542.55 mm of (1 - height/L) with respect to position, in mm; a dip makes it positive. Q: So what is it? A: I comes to 1.3 mm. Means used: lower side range 3.03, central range 2.95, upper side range 3.36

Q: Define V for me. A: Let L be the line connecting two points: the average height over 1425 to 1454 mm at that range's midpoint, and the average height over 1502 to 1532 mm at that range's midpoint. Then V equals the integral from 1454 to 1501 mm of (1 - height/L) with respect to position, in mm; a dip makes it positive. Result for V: 1.6 mm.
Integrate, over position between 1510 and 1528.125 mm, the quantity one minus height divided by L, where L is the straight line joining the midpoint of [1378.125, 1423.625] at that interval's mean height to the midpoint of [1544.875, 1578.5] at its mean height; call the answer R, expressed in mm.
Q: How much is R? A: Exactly 1.5 mm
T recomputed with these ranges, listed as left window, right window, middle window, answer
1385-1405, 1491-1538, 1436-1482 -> -1.92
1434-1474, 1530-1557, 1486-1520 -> 1.00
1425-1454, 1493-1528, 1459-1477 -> 1.09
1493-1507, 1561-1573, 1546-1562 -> 0.02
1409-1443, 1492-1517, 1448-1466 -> 0.02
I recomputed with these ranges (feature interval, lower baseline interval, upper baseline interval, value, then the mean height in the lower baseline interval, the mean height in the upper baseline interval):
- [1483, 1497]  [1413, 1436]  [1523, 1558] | 0.3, 3.07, 3.08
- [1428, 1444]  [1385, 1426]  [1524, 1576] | -1.2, 2.97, 3.18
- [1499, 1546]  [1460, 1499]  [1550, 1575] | 2.4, 2.98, 3.34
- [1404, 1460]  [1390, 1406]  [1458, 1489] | -3.2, 2.95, 2.97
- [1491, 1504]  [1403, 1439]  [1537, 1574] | 0.7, 3.08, 3.28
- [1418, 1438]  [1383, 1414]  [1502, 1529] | -1.1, 2.96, 2.98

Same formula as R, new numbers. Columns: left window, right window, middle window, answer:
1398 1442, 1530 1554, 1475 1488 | 0.4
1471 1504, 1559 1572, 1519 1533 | 1.1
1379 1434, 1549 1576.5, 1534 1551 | 0.9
